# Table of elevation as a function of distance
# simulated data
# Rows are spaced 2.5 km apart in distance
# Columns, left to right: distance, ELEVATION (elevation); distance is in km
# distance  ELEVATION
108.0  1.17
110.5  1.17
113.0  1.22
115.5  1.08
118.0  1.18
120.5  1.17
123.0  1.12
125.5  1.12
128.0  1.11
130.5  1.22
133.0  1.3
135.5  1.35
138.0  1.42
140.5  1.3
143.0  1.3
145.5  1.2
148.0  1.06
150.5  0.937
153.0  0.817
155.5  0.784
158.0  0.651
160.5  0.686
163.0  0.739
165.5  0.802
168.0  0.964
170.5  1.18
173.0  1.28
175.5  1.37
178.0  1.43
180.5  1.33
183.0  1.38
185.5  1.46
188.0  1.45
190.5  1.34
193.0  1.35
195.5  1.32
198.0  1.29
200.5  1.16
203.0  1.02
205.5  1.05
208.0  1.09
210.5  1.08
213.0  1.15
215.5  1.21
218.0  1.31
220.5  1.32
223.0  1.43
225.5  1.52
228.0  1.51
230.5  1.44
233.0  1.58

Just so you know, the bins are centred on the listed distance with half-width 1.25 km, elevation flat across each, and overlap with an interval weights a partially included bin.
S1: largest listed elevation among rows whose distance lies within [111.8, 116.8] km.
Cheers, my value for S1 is 1.22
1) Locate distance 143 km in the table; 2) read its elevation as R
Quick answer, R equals 1.3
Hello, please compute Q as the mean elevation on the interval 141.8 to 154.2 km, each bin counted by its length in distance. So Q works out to 1.06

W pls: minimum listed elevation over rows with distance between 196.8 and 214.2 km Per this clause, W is 1.02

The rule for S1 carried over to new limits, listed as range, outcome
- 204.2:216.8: 1.21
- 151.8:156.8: 0.817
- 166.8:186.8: 1.46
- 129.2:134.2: 1.3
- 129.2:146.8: 1.42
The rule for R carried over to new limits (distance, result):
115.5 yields 1.08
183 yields 1.38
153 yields 0.817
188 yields 1.45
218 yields 1.31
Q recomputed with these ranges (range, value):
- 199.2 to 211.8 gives 1.08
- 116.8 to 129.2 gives 1.14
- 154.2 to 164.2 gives 0.715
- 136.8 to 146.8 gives 1.3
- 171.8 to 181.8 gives 1.35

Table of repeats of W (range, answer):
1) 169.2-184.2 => 1.18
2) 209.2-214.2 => 1.08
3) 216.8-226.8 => 1.31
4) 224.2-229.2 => 1.51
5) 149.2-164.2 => 0.651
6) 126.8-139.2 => 1.11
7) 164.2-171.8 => 0.802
